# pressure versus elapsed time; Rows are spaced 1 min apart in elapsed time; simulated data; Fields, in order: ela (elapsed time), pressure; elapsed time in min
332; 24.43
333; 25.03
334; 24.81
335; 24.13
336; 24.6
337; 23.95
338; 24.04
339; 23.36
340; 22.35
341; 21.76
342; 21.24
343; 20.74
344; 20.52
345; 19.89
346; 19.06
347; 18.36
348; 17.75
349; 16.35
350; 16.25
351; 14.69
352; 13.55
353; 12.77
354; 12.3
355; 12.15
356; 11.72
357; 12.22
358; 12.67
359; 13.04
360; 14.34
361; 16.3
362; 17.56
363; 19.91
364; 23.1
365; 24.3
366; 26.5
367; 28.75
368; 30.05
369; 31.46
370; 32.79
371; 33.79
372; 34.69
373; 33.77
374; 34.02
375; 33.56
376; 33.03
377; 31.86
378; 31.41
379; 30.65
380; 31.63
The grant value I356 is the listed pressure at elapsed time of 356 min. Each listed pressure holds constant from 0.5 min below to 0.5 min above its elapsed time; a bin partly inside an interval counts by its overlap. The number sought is 11.72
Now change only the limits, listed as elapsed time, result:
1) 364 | 23.1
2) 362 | 17.56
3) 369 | 31.46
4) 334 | 24.81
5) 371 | 33.79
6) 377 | 31.86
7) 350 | 16.25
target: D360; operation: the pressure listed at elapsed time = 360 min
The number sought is 14.34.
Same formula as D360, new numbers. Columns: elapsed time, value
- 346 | 19.06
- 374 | 34.02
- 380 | 31.63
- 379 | 30.65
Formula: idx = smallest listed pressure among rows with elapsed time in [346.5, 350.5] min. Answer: 16.25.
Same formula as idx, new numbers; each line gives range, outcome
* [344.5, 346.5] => 19.06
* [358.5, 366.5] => 13.04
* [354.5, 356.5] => 11.72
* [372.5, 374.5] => 33.77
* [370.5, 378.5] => 31.41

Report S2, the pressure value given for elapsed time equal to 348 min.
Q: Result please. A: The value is 17.75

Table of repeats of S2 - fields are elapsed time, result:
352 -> 13.55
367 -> 28.75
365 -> 24.3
